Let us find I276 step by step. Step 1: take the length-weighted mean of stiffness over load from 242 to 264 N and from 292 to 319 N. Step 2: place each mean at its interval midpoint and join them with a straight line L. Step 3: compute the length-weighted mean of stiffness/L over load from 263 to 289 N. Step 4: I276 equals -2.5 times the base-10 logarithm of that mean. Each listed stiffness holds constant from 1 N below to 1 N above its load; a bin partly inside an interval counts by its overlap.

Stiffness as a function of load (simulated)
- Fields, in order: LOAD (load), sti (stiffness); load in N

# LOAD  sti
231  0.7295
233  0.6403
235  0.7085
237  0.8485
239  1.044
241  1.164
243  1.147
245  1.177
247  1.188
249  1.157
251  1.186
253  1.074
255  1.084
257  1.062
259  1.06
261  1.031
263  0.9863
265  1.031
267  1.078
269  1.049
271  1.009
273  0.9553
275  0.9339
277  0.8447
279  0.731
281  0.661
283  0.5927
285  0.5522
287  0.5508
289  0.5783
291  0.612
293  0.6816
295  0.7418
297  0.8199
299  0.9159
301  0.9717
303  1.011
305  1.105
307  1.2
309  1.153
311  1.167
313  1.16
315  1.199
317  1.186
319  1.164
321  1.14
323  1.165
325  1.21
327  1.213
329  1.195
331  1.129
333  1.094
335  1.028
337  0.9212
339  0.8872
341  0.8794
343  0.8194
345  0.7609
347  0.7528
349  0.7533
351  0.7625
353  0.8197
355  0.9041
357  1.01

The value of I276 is 0.28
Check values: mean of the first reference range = 1.1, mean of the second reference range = 1.03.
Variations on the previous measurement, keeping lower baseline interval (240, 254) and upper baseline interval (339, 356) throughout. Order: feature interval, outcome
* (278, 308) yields 0.257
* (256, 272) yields 0.060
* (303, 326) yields -0.249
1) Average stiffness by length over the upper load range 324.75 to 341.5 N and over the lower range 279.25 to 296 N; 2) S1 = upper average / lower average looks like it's 1.69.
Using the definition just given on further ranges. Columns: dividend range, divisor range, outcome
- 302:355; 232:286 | 1.07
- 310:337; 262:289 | 1.38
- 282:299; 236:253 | 0.59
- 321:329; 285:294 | 1.98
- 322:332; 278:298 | 1.81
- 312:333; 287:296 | 1.83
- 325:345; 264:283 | 1.12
